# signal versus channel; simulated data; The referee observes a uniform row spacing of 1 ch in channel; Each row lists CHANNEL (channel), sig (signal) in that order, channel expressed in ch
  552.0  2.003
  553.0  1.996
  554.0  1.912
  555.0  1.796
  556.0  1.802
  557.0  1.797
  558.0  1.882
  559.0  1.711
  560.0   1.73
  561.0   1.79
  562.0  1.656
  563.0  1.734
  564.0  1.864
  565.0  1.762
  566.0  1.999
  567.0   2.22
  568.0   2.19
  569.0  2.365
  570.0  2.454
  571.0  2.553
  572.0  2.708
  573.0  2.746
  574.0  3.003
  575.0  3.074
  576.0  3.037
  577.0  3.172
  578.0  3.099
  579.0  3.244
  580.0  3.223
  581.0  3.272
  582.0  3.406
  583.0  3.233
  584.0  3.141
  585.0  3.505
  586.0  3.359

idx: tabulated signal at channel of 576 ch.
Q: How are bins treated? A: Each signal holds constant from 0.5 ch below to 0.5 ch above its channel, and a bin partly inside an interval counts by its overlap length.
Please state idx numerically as 3.037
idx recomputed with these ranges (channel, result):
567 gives 2.22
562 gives 1.656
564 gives 1.864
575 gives 3.074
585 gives 3.505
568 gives 2.19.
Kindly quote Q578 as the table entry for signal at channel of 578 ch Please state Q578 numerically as 3.099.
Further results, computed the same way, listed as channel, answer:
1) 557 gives 1.797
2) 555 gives 1.796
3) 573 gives 2.746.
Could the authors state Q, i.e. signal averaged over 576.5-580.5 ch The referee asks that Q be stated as 3.18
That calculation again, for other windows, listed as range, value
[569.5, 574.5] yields 2.69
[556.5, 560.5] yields 1.78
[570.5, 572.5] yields 2.63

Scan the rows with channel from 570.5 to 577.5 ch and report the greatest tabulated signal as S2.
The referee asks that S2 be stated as 3.172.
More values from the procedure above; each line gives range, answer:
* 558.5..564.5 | 1.864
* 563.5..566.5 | 1.999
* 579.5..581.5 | 3.272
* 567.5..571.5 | 2.553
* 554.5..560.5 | 1.882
